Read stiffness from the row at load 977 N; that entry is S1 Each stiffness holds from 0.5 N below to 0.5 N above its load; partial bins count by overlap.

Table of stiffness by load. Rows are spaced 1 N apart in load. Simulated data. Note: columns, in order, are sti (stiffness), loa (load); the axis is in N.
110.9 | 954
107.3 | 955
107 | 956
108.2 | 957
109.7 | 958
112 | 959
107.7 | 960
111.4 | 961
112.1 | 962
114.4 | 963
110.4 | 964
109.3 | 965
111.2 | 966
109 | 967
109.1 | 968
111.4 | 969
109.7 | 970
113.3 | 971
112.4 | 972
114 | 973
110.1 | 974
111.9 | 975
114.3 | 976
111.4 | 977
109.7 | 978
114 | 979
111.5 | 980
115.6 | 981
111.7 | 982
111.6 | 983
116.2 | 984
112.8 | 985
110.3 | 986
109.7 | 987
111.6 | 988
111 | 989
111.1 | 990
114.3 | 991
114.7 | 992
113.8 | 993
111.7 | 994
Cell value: 111.4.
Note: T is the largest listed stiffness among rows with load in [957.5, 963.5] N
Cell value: 114.4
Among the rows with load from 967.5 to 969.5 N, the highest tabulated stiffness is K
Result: 111.4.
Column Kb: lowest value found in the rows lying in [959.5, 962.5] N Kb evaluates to 107.7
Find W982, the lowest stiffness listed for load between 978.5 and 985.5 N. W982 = 111.5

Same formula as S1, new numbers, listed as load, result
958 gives 109.7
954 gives 110.9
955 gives 107.3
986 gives 110.3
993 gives 113.8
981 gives 115.6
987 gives 109.7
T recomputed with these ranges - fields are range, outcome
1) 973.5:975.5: 111.9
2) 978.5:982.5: 115.6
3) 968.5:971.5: 113.3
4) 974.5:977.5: 114.3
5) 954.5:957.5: 108.2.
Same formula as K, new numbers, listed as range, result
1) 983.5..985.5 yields 116.2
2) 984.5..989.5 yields 112.8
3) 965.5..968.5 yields 111.2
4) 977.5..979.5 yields 114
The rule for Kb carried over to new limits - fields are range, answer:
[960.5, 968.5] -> 109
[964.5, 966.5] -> 109.3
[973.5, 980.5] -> 109.7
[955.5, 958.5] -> 107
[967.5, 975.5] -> 109.1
